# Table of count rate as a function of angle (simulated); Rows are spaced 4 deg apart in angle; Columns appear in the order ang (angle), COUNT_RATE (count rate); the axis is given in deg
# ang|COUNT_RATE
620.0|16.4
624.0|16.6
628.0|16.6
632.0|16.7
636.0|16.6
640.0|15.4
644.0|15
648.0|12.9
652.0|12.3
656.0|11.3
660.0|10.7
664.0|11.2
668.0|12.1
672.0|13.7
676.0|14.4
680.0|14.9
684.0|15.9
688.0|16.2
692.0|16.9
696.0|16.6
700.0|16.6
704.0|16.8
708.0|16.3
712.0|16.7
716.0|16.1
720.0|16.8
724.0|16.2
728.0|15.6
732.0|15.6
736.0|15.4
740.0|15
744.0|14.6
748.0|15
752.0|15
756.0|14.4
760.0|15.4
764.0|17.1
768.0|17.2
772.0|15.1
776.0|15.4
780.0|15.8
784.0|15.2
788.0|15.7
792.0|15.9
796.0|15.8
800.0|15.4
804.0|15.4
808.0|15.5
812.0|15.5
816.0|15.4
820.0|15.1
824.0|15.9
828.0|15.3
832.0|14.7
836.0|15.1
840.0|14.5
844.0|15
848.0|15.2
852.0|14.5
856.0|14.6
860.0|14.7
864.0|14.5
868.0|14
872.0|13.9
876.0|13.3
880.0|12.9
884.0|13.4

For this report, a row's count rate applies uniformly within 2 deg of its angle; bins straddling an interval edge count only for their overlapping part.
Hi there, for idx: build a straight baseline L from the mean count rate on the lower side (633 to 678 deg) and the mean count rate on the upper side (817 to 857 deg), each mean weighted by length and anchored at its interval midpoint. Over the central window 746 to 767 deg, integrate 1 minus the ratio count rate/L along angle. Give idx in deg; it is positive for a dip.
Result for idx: -1.8 deg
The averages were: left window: 13.3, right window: 15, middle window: 15.5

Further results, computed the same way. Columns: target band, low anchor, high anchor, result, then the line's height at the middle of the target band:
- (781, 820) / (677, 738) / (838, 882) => -1.3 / 15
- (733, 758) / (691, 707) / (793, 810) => 1.9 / 16.2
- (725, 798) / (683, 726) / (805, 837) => 1.8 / 15.9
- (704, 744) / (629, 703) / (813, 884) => -3.9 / 14.5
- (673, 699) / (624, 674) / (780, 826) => -2.8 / 14.2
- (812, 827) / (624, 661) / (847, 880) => -1.3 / 14.3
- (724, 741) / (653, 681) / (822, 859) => -2.6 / 13.4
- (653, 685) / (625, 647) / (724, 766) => 5.8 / 15.8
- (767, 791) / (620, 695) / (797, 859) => -1.2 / 15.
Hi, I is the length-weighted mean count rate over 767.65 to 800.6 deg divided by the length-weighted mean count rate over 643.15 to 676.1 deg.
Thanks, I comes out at 1.26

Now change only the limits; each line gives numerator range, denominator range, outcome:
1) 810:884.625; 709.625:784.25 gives 0.93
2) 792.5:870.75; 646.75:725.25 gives 1.02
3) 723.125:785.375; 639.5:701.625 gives 1.10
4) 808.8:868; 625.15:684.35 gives 1.07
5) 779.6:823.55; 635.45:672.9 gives 1.20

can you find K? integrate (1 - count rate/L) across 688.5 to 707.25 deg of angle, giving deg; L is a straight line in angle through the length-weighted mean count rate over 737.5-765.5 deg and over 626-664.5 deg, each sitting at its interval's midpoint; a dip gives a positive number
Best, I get -2.7 deg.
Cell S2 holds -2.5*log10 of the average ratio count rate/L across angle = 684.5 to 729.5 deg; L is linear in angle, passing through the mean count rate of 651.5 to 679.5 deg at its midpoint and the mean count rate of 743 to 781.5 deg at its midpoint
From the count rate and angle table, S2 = -0.20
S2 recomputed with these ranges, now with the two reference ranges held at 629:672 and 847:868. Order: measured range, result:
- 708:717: -0.19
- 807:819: -0.08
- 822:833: -0.07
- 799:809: -0.08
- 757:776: -0.14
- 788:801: -0.11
